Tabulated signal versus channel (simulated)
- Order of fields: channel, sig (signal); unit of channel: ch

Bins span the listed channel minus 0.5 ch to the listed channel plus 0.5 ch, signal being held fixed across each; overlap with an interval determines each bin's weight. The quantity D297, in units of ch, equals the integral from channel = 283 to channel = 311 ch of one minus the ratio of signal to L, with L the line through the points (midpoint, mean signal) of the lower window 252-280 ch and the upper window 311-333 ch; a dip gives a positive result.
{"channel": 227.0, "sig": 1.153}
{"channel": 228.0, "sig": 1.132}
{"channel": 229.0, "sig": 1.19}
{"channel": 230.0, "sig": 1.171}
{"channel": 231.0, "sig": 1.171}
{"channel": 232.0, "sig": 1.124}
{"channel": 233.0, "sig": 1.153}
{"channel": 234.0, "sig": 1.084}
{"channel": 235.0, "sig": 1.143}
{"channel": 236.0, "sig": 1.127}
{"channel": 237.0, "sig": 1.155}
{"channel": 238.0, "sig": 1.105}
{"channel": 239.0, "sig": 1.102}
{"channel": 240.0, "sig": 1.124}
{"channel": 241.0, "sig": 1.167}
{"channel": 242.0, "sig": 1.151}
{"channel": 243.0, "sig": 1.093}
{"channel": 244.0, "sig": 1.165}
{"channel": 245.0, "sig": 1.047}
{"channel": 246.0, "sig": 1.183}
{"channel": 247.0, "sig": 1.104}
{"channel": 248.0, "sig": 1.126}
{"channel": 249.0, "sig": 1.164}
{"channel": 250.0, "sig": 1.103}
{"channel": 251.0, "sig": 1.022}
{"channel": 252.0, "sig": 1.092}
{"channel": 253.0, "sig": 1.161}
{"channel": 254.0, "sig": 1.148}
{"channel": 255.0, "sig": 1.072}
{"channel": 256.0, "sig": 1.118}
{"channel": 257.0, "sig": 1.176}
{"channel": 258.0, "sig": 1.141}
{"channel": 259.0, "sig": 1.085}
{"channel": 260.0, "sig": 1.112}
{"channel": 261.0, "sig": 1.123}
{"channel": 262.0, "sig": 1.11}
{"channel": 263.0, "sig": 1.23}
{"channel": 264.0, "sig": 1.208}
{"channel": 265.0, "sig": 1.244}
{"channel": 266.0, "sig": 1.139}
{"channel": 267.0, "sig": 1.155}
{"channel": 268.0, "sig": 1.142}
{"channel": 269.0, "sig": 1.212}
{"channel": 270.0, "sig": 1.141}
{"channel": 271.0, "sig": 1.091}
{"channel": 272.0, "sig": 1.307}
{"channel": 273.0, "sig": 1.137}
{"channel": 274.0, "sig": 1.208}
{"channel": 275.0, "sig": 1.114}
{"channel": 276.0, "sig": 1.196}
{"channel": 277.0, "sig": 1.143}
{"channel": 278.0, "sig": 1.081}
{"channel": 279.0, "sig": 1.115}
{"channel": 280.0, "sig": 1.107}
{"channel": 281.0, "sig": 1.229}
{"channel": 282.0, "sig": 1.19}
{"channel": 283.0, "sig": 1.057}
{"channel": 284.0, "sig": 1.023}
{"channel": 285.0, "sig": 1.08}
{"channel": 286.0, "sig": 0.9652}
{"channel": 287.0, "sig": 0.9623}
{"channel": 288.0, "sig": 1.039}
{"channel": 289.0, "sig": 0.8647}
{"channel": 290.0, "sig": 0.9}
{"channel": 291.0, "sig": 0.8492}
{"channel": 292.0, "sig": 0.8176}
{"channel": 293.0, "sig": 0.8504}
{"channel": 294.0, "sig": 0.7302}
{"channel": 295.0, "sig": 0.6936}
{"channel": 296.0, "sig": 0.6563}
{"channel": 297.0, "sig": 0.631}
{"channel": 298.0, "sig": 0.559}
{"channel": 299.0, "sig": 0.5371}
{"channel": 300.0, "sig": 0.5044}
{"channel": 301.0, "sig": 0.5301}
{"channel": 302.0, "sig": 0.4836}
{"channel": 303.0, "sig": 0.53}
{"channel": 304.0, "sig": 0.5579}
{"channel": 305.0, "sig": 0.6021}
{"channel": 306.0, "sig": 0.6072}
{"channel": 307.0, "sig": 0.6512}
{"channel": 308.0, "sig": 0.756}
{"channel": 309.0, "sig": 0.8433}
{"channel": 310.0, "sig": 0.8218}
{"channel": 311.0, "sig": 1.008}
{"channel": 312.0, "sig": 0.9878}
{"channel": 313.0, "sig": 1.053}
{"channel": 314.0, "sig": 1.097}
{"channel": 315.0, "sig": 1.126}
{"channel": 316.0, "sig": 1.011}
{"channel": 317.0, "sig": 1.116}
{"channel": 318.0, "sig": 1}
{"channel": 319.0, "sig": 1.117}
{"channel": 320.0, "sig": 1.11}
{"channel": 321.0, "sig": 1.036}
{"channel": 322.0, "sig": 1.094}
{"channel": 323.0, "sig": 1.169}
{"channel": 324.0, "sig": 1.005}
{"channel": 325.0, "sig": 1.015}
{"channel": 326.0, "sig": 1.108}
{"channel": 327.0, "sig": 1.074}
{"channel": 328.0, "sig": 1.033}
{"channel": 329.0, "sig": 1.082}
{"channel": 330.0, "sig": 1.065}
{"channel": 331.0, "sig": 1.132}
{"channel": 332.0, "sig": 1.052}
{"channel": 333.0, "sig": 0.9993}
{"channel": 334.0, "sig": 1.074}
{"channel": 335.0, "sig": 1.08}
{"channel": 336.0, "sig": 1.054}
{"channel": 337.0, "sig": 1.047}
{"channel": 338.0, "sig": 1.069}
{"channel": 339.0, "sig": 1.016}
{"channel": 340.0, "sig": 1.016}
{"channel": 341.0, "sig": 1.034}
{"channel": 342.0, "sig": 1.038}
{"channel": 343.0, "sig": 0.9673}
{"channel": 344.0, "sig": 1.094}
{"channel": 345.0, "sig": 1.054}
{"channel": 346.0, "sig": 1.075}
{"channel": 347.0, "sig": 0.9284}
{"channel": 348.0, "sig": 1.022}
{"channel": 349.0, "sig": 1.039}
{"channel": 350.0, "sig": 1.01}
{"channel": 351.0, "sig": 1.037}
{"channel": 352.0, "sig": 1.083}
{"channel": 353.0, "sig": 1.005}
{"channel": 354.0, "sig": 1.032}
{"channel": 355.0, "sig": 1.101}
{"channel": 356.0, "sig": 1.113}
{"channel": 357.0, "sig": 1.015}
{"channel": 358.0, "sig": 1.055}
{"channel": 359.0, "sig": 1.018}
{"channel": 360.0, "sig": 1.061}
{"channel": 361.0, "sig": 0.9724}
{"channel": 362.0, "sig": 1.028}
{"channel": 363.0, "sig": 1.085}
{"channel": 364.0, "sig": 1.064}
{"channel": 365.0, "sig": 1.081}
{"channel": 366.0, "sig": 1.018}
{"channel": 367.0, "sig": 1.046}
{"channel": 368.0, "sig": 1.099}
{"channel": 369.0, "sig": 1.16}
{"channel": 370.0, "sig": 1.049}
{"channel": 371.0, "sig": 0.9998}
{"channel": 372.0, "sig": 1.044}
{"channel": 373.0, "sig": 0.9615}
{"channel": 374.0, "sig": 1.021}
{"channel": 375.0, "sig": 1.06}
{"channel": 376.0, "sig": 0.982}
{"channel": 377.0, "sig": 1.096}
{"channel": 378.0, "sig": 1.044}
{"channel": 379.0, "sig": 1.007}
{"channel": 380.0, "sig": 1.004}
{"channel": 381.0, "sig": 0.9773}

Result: 8.9 ch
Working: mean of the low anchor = 1.15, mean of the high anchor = 1.07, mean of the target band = 0.753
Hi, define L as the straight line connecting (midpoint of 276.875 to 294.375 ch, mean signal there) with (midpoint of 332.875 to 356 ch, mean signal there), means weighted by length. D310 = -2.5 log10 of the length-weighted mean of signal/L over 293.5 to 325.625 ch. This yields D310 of 0.22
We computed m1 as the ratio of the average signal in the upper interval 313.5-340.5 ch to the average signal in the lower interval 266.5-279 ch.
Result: 0.92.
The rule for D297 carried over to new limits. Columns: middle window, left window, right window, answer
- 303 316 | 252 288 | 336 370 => 3.0 ch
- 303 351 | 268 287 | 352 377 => 3.8 ch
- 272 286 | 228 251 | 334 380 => -0.4 ch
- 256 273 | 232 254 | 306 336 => -1.0 ch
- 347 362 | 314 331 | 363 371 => 0.5 ch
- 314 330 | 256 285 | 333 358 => 0.0 ch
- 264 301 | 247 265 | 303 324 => 2.0 ch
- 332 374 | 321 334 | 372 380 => 0.1 ch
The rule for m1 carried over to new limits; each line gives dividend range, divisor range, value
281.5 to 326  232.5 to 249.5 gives 0.77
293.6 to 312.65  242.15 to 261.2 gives 0.60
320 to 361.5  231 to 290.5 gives 0.94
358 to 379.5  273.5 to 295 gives 1.03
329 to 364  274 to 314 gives 1.21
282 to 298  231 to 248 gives 0.78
